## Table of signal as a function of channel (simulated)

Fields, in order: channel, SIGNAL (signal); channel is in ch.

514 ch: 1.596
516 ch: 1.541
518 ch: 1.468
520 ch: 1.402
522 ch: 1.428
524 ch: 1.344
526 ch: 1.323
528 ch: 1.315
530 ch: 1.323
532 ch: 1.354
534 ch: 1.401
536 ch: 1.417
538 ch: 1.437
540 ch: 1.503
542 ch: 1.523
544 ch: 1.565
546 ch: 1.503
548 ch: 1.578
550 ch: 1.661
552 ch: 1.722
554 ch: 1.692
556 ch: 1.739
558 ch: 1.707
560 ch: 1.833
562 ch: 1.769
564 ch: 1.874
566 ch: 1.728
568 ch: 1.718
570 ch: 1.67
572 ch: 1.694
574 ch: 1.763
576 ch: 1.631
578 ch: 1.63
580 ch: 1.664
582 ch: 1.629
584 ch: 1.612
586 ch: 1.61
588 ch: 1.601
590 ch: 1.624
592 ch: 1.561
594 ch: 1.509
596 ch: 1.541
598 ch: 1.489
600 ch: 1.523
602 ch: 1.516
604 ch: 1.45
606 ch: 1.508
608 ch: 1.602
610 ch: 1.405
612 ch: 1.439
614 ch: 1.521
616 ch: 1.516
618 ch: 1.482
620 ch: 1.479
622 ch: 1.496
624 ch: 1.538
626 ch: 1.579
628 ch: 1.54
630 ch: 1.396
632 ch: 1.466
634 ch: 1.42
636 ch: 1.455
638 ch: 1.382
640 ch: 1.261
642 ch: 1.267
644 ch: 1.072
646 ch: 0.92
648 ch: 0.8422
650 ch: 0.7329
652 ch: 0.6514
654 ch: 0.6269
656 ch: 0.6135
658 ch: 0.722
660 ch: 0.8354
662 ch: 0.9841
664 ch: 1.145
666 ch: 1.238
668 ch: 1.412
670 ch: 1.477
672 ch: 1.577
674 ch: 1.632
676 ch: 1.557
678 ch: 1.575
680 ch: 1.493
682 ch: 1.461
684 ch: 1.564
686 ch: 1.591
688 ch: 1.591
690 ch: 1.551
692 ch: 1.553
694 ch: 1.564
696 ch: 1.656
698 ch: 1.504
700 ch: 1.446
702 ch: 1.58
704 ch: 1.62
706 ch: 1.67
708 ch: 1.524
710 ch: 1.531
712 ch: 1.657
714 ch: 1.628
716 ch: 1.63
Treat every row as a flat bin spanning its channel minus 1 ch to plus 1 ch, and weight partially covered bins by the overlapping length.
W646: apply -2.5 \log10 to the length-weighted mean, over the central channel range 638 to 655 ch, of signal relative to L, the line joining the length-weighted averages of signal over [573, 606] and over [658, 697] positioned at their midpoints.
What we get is 0.49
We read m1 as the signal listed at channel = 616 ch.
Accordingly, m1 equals 1.516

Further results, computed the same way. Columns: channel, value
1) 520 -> 1.402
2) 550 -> 1.661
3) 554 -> 1.692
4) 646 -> 0.92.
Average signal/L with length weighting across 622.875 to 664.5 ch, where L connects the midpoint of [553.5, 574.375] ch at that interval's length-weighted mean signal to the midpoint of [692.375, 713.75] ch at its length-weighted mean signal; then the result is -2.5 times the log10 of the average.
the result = 0.42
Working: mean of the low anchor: 1.74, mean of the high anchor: 1.58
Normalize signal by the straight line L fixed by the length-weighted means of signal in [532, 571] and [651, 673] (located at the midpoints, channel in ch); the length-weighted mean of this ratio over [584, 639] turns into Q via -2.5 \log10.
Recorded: -0.16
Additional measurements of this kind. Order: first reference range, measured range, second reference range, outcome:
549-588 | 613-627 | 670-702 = 0.08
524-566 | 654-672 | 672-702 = 0.42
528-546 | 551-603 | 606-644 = -0.15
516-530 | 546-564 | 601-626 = -0.20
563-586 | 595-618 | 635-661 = -0.10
